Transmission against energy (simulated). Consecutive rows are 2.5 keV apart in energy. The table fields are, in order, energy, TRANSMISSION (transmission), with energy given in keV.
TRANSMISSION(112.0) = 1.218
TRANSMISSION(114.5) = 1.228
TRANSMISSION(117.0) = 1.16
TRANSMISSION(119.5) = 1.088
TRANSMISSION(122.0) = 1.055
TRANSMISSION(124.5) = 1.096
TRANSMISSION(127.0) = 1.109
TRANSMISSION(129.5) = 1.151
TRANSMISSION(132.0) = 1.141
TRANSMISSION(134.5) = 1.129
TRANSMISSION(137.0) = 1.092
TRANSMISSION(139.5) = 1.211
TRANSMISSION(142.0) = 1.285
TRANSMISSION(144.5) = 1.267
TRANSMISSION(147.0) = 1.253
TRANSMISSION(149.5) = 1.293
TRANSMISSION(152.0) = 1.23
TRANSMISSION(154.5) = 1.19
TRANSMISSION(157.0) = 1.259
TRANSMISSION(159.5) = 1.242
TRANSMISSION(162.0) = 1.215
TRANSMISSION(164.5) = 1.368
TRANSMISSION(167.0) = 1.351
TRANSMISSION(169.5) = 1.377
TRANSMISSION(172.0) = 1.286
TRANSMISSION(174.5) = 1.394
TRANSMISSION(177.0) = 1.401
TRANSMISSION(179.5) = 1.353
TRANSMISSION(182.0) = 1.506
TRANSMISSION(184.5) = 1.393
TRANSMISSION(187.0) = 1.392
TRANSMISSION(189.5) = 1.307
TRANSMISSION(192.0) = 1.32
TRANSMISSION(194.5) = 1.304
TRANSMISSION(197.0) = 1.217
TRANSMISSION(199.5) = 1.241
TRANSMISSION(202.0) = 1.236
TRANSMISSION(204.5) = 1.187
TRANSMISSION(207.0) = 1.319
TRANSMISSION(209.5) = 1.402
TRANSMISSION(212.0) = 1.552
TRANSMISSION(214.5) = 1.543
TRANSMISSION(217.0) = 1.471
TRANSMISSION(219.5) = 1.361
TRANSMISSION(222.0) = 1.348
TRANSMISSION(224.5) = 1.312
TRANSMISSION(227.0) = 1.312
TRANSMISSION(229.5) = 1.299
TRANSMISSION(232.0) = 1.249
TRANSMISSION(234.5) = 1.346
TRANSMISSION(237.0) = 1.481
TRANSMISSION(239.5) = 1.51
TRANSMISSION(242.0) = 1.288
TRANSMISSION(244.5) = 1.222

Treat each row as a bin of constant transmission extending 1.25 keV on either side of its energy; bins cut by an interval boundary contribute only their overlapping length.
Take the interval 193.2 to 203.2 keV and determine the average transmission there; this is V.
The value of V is 1.25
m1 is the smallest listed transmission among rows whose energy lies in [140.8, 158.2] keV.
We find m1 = 1.19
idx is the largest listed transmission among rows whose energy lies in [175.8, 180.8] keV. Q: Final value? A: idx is 1.401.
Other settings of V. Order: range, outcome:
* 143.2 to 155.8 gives 1.25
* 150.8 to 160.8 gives 1.23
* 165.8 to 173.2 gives 1.34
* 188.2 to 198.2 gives 1.29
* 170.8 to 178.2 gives 1.36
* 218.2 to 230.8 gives 1.33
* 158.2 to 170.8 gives 1.31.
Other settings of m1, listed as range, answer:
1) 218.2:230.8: 1.299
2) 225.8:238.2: 1.249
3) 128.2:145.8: 1.092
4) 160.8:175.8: 1.215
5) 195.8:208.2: 1.187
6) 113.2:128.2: 1.055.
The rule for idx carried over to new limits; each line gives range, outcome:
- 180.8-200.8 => 1.506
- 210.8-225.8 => 1.552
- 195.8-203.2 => 1.241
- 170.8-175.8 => 1.394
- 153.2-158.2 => 1.259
